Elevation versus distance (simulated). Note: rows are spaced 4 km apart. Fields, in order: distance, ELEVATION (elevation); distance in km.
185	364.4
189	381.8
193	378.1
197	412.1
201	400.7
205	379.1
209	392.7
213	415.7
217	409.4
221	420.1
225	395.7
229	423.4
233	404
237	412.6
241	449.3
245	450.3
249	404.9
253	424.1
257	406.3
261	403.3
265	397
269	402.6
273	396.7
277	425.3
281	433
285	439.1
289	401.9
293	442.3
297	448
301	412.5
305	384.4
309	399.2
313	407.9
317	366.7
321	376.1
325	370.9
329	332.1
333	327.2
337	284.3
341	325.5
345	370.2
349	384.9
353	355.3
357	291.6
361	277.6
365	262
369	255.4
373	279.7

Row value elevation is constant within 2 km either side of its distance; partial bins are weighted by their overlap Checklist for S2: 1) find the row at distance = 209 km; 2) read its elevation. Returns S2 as 392.7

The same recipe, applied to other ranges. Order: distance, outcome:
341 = 325.5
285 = 439.1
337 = 284.3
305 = 384.4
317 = 366.7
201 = 400.7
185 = 364.4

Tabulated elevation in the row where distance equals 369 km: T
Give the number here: 255.4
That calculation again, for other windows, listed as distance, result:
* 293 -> 442.3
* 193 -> 378.1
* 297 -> 448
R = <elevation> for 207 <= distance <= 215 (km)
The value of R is 404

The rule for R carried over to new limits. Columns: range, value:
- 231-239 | 408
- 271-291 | 419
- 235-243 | 431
